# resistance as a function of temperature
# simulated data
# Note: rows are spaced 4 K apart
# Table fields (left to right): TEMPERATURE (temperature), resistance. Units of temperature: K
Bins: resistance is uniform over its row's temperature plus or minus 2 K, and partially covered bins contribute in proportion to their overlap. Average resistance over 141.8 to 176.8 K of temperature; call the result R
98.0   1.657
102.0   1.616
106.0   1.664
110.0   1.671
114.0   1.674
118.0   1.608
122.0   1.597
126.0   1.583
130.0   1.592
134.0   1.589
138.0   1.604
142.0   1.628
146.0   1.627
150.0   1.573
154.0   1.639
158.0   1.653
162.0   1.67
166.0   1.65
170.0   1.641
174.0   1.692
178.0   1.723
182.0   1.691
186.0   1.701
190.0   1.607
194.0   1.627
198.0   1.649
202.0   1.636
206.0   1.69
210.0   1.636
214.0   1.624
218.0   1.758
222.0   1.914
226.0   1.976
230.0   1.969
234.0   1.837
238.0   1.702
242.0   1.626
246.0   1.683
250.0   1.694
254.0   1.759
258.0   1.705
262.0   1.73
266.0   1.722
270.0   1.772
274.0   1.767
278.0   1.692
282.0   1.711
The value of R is 1.64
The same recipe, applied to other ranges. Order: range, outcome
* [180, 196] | 1.66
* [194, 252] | 1.74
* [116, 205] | 1.64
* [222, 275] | 1.77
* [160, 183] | 1.68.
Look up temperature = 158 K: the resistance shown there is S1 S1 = 1.653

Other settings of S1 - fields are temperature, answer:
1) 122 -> 1.597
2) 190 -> 1.607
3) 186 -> 1.701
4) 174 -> 1.692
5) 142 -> 1.628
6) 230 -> 1.969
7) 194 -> 1.627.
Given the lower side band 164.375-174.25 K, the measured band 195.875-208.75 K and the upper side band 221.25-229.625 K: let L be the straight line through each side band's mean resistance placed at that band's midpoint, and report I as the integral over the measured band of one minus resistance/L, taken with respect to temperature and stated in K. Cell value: 1.2 K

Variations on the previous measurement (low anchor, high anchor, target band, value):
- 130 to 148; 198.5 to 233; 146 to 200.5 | 0.90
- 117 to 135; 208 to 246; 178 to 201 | 0.65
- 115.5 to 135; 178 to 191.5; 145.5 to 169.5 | 0.06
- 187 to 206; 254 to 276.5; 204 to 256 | -2.18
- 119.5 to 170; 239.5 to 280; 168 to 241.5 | -2.43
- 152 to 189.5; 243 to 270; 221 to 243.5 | -1.79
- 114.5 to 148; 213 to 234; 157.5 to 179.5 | 0.47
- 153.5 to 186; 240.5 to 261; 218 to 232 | -1.95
